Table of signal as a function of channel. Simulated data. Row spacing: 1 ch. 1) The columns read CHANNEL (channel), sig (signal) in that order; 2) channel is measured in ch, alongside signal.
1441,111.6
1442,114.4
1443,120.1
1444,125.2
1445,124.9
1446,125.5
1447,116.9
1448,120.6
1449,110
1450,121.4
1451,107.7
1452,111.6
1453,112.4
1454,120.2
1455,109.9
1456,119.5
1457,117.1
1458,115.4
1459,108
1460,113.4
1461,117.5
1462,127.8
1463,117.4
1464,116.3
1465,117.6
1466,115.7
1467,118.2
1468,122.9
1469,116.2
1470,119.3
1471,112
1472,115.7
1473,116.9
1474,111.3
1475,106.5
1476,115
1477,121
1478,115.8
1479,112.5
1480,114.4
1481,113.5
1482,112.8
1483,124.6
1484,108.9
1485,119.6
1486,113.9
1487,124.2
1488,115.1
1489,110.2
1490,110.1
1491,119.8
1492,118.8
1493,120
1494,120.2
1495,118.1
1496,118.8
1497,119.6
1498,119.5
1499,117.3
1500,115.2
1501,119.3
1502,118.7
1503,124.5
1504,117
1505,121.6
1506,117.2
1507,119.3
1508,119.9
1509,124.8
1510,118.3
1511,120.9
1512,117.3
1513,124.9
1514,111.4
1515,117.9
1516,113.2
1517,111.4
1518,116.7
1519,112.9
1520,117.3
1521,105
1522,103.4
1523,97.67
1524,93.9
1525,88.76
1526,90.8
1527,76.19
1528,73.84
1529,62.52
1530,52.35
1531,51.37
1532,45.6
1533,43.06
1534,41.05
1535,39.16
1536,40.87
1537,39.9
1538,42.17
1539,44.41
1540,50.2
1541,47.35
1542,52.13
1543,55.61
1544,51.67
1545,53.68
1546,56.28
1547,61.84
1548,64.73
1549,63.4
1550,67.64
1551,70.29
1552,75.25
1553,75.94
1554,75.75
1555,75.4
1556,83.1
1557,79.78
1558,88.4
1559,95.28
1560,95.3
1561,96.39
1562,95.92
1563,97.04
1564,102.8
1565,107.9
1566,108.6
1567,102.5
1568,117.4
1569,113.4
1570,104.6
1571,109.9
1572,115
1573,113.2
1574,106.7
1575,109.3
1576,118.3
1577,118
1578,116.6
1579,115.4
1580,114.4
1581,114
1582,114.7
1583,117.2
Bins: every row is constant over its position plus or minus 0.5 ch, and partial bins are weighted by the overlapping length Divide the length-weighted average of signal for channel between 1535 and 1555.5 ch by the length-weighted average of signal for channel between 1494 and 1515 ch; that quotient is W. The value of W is 0.48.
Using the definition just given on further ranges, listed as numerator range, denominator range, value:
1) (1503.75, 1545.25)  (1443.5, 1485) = 0.73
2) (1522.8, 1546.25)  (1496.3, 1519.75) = 0.49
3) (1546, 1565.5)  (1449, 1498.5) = 0.71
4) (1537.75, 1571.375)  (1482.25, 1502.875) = 0.67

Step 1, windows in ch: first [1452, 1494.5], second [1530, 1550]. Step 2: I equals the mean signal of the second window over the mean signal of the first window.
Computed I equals 0.43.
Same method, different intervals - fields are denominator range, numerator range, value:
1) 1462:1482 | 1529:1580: 0.68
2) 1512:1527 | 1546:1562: 0.73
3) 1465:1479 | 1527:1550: 0.45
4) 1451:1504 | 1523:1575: 0.65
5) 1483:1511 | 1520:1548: 0.53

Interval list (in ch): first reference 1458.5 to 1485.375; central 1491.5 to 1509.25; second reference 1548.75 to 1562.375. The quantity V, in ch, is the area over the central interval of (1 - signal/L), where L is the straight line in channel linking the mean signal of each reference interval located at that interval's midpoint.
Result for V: -2.6 ch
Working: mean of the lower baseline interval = 116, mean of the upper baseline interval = 81.5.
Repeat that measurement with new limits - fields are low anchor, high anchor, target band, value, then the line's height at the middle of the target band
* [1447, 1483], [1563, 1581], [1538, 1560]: 9.0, 112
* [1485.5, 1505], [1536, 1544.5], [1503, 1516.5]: -3.4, 95.3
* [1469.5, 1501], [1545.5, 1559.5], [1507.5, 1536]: 0.9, 93.2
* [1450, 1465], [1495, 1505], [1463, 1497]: 0.3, 117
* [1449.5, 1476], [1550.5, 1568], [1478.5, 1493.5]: -0.9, 110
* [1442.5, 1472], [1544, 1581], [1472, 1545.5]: 5.7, 105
